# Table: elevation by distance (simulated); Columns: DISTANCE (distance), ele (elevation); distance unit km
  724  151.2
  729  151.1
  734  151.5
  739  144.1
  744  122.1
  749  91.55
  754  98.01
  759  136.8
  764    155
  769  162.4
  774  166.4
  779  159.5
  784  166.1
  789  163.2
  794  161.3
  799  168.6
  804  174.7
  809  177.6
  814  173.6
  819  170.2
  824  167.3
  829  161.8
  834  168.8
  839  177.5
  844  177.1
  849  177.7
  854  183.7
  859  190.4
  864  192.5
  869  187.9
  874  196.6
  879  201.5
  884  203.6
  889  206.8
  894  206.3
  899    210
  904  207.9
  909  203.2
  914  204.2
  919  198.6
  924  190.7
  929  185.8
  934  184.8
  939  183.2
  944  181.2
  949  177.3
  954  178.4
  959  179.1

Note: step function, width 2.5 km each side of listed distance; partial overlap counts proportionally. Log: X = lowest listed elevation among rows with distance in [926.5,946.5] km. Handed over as 181.2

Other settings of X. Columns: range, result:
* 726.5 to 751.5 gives 91.55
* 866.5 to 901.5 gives 187.9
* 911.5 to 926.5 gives 190.7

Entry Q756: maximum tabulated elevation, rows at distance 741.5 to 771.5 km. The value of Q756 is 162.4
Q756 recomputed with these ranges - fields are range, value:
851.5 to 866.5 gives 192.5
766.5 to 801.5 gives 168.6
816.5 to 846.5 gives 177.5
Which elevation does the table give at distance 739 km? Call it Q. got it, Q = 144.1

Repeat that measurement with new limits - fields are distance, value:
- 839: 177.5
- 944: 181.2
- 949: 177.3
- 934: 184.8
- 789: 163.2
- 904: 207.9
